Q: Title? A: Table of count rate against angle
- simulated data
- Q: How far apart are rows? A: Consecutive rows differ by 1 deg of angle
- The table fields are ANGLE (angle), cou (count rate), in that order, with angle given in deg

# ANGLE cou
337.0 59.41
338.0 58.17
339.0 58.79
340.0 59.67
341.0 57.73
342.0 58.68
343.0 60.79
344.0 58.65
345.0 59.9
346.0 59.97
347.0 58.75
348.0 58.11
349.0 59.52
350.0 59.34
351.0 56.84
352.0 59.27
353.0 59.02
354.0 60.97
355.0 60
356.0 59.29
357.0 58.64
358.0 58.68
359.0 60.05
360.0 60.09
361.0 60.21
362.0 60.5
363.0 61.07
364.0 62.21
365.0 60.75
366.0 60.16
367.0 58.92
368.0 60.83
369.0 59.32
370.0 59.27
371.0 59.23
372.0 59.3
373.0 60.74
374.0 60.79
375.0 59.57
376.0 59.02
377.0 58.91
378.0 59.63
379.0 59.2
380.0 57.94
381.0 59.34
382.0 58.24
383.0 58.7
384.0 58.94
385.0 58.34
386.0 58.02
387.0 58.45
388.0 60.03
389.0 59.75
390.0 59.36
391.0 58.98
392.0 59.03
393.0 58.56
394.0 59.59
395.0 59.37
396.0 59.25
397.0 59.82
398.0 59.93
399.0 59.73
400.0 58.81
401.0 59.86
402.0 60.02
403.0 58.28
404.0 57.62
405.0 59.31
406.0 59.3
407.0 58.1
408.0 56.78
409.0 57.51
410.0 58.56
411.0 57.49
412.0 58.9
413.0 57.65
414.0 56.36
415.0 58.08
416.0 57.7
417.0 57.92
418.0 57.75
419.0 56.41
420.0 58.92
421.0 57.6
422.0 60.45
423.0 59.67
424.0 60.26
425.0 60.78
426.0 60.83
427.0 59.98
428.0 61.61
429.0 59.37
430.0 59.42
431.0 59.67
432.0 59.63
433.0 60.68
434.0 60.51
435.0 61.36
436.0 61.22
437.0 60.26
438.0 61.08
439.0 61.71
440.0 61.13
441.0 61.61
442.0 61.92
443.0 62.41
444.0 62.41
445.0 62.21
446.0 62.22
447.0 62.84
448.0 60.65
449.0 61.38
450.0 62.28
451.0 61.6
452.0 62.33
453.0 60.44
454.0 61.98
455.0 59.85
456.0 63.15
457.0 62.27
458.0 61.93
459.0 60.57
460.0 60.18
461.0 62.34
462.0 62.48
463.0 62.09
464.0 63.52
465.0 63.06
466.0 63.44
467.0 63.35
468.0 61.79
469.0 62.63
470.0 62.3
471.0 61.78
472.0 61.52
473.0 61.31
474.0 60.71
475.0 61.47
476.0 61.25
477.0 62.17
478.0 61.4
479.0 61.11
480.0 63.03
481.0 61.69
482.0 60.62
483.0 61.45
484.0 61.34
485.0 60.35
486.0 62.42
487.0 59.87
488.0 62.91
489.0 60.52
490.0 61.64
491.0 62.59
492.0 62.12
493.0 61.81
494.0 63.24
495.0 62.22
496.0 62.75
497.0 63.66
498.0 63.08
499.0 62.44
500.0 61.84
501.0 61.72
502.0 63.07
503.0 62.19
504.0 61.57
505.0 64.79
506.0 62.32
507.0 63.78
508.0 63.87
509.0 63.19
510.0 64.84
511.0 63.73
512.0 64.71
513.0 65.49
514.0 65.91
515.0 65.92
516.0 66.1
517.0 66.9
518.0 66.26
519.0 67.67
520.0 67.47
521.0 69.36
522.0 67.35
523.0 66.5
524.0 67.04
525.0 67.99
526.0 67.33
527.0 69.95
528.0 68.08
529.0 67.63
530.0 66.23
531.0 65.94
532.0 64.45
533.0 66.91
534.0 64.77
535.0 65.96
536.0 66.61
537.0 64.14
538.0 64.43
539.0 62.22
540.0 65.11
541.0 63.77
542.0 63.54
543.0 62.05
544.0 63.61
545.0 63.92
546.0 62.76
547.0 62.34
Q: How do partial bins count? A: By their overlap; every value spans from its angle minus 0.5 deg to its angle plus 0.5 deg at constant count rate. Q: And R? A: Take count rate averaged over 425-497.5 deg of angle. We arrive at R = 61.6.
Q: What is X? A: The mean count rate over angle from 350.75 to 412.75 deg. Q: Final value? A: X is 59.3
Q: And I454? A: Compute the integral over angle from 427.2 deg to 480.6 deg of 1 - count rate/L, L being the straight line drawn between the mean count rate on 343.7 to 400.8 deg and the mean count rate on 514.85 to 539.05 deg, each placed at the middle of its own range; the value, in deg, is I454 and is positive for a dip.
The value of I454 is 1.4 deg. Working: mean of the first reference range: 59.4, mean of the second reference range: 66.6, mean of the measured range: 61.6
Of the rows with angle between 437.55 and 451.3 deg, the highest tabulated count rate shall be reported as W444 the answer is 62.84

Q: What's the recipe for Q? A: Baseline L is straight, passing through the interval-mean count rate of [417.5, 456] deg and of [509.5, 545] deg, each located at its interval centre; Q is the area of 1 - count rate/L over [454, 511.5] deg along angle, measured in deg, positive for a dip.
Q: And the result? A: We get 1.0 deg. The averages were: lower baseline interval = 60.7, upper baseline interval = 65.9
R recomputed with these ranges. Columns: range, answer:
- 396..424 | 58.5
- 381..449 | 59.5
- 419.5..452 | 60.9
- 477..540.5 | 64.2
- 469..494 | 61.6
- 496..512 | 63.1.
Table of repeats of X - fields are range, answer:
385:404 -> 59.2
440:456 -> 61.8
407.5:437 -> 59.1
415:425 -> 58.6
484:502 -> 62.1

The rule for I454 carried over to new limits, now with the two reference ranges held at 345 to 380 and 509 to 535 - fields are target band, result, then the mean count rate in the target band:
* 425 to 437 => 0.4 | 60.4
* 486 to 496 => 0.5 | 62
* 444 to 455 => 0.3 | 61.7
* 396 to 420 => 1.3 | 58.4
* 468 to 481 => 0.6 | 61.7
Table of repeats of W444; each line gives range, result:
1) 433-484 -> 63.52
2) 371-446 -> 62.41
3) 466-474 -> 63.44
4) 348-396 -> 62.21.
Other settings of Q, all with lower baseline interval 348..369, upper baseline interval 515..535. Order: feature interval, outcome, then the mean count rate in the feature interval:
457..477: 0.8 deg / 62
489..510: 1.0 deg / 62.7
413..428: 0.9 deg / 58.8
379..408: 1.1 deg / 59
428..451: 0.8 deg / 61.2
